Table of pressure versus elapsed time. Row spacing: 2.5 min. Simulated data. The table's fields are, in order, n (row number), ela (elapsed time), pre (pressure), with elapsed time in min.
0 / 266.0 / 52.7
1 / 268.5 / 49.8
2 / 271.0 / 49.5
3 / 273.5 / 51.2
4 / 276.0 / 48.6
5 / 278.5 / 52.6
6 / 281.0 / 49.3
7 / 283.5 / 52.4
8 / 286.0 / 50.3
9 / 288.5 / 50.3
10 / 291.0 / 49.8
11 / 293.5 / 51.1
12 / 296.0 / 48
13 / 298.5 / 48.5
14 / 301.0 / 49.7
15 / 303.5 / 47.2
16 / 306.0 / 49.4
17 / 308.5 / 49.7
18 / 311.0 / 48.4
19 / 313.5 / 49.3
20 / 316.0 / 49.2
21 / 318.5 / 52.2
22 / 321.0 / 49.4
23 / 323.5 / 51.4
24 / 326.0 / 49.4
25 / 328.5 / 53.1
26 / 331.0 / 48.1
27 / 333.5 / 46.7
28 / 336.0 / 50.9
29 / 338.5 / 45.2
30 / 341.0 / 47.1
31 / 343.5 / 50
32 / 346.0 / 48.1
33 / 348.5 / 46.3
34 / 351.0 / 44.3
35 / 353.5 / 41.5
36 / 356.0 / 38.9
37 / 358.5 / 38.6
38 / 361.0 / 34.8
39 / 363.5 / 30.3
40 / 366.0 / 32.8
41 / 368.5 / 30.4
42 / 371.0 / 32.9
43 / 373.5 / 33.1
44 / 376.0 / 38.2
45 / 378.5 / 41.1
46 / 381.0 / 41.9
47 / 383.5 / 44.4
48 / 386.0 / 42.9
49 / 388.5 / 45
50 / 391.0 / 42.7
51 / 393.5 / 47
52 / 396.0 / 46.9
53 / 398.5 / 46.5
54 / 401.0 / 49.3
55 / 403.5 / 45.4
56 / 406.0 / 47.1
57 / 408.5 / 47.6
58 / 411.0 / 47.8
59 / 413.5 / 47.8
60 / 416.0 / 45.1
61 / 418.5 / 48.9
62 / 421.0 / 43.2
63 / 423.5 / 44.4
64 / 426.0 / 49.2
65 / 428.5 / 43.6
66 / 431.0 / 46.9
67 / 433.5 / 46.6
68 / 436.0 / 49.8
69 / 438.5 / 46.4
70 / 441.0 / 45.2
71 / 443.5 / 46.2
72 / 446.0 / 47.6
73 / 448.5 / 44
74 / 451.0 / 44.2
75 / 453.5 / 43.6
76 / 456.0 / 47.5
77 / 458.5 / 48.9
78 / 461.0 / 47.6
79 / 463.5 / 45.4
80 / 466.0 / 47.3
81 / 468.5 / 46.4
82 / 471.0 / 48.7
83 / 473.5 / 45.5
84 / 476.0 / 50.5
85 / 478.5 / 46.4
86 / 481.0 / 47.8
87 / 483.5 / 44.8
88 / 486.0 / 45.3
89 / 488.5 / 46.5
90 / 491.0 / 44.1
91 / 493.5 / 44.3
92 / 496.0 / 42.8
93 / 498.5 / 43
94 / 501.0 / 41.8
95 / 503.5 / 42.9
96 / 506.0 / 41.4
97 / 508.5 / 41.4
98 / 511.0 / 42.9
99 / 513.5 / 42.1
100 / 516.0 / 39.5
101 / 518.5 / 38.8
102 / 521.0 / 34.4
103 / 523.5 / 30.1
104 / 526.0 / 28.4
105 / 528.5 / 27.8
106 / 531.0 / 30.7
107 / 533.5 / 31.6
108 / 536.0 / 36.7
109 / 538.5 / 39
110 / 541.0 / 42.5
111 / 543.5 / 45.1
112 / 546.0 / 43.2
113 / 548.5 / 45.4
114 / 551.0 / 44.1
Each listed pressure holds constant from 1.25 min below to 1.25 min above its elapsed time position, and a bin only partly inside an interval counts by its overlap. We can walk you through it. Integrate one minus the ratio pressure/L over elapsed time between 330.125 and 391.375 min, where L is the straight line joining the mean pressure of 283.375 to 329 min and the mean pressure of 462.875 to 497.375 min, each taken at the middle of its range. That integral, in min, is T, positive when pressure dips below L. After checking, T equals 9.2 min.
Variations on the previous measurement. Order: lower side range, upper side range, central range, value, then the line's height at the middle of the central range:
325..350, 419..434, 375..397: 1.7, 47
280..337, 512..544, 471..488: -3.5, 38.8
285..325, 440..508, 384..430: 1.0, 47.1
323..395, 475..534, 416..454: -4.2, 41.5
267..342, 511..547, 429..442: -1.5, 42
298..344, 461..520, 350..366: 3.5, 48.1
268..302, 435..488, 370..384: 2.9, 48.3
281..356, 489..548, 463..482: -2.8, 41.3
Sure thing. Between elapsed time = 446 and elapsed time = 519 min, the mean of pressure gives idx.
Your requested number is 44.8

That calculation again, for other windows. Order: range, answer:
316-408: 43.8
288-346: 49.3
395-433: 46.6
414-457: 46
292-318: 49.1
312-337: 49.9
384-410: 46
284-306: 49.5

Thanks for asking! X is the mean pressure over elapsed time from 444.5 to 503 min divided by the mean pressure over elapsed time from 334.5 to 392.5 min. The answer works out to 1.1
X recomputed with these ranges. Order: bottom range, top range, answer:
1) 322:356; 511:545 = 0.76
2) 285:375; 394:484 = 1.03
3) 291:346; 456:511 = 0.92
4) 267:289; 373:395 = 0.84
